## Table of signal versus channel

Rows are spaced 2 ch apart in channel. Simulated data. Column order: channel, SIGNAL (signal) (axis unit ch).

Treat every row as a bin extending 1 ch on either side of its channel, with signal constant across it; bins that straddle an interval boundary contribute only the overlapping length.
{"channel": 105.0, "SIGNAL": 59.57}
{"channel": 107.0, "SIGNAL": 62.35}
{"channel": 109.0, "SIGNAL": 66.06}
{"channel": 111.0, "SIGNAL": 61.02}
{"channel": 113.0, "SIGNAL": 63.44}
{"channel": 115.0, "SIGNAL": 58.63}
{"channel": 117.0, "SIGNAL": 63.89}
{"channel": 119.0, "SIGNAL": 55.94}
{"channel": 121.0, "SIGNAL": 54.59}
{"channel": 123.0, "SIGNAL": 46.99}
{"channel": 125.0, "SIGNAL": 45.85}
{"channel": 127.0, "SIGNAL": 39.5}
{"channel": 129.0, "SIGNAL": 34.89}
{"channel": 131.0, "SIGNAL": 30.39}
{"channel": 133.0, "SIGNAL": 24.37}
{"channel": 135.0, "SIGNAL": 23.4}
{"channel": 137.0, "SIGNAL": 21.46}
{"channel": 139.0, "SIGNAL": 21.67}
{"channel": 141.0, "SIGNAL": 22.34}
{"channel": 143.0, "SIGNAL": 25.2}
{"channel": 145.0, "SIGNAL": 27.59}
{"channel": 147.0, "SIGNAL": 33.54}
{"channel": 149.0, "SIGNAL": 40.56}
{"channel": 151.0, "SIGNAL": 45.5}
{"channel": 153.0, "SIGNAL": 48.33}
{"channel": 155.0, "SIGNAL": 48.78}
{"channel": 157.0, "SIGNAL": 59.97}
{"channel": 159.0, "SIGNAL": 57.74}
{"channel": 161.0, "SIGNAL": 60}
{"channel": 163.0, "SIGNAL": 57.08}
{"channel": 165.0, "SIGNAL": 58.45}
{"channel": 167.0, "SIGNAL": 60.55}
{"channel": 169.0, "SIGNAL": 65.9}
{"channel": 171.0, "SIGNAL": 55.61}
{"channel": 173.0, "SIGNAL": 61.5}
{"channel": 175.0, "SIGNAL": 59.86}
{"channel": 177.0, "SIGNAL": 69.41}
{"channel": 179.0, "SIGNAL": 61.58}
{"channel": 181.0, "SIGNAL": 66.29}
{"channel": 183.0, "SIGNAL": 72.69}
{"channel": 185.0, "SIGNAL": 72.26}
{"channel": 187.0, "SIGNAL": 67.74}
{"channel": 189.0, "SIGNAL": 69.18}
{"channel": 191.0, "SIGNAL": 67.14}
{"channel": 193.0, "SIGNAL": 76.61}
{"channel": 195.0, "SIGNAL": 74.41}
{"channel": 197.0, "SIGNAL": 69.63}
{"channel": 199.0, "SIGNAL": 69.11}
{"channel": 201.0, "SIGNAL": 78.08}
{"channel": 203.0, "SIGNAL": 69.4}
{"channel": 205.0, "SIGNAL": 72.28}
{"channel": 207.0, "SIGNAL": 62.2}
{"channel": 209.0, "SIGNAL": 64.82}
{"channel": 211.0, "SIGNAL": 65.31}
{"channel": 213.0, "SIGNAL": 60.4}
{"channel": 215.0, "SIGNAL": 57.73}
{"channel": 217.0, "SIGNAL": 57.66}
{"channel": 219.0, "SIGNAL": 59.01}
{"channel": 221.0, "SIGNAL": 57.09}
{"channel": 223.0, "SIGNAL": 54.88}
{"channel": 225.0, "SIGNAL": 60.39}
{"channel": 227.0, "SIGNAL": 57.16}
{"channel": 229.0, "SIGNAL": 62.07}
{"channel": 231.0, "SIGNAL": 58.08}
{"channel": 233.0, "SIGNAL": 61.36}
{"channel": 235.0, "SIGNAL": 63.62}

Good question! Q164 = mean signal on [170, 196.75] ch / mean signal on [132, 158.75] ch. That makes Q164 1.9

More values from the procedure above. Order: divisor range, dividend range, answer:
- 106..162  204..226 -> 1.37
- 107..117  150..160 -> 0.83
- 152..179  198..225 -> 1.08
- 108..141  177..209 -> 1.59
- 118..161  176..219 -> 1.73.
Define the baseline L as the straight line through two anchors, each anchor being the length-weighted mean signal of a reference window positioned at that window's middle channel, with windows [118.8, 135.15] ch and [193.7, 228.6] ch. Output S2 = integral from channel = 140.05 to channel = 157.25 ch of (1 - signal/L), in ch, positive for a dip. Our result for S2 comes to 3.00 ch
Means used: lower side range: 39.6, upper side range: 64.2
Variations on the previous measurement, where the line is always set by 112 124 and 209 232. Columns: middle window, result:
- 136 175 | 7.9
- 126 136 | 4.7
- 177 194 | -3.1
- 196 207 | -2.2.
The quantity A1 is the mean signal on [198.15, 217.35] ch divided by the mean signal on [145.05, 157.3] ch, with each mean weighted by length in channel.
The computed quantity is 1.50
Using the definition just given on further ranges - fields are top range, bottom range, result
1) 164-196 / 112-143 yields 1.66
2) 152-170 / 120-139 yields 1.64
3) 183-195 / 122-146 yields 2.35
